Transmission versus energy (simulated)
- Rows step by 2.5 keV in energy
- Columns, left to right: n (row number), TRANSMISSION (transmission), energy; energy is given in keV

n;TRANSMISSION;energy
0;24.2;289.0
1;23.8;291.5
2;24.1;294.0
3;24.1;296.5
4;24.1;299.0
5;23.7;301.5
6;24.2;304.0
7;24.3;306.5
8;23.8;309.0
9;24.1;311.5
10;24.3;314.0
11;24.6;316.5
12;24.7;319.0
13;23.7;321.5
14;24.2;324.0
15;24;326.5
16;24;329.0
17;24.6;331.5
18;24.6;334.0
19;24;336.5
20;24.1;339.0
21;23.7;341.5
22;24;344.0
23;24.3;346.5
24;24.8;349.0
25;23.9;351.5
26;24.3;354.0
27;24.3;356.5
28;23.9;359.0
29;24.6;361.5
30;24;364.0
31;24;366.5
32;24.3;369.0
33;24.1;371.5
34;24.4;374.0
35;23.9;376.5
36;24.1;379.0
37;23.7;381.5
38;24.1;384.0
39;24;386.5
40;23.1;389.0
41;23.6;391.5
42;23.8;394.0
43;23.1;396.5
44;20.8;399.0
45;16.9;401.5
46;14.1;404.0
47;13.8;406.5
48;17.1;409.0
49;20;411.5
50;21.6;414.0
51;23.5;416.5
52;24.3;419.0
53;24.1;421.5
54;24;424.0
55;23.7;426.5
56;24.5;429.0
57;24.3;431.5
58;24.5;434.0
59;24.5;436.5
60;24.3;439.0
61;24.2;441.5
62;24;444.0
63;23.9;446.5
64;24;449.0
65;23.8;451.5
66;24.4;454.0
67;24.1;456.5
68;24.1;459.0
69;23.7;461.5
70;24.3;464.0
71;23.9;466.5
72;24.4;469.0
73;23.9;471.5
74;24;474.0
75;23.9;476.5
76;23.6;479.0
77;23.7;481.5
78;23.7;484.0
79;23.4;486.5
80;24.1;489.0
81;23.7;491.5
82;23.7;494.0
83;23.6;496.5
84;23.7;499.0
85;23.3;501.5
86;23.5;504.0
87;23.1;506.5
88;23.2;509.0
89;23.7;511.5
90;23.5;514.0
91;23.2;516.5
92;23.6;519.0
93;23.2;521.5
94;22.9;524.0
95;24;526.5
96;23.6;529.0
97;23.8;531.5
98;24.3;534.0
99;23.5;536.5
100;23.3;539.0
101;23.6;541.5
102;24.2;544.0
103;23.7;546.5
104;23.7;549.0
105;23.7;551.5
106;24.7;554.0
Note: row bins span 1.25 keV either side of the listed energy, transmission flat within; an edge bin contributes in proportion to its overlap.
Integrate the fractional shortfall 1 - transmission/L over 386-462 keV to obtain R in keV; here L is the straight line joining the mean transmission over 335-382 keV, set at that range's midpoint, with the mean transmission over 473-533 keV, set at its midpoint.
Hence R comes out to 4.2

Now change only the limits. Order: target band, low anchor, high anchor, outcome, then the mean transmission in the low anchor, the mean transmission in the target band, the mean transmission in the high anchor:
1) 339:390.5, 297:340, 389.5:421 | -4.5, 24.2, 24.1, 20.4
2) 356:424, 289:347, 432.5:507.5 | 4.7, 24.1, 22.3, 23.9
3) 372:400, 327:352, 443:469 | 0.7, 24.2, 23.5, 24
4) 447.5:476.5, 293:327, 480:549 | -0.4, 24.1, 24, 23.6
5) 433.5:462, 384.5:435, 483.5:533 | -2.1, 21.8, 24.1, 23.5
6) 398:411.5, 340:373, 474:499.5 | 4.1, 24.2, 16.8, 23.7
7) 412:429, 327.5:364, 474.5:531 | 0.3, 24.2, 23.4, 23.6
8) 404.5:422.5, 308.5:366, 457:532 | 2.7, 24.2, 20.3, 23.7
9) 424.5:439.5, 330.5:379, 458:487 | -0.2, 24.2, 24.3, 23.9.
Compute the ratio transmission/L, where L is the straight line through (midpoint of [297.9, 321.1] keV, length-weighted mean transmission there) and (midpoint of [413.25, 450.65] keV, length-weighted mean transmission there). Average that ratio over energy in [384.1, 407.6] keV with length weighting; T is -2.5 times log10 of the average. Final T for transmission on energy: 0.17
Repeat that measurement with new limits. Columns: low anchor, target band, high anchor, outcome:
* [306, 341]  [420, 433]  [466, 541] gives -0.012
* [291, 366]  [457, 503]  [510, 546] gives -0.004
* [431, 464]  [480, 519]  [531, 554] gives 0.019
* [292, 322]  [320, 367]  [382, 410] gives -0.071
